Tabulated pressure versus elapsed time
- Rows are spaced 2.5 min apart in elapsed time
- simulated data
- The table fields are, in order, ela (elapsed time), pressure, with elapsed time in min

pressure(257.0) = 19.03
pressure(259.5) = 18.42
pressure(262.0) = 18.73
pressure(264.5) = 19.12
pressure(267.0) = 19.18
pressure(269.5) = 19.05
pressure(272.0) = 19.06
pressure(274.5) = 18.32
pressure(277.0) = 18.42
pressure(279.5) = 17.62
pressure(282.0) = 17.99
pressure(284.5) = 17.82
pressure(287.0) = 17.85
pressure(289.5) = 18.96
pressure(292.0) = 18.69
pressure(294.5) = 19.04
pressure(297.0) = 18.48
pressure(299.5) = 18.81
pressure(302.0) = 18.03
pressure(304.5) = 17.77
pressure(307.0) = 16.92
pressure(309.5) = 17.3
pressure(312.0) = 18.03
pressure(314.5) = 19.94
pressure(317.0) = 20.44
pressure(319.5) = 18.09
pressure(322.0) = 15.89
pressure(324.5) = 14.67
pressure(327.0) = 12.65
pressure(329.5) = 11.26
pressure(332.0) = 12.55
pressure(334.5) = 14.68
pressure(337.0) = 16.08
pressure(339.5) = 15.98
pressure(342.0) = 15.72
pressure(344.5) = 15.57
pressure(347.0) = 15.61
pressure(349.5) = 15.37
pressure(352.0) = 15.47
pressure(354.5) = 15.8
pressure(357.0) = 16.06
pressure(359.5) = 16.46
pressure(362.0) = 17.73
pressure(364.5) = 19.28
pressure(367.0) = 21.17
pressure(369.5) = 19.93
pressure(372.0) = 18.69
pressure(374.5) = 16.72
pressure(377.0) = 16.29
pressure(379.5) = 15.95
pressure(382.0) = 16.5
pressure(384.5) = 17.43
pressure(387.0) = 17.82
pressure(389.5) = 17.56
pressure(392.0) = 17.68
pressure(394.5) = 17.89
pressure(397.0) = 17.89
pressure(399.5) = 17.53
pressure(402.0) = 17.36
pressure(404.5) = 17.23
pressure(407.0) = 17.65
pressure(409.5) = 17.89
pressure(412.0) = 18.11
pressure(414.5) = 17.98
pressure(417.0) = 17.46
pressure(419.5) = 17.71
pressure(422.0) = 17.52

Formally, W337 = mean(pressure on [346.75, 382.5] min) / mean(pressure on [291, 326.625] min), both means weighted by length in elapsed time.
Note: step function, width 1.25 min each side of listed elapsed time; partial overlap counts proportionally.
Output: 1.0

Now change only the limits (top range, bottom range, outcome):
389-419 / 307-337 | 1.11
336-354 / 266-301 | 0.85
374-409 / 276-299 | 0.94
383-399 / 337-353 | 1.13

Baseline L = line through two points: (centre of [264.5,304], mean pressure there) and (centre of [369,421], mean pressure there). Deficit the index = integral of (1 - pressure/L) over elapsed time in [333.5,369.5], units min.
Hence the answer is 2.6 min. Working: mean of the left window 18.5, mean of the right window 17.6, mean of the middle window 16.6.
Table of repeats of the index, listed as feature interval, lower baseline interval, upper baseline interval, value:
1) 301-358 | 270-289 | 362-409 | 6.2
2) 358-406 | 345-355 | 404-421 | -3.1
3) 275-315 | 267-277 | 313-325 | 0.5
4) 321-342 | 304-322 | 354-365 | 4.1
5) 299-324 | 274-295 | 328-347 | -2.5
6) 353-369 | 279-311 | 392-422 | 0.0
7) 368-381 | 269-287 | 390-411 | 0.2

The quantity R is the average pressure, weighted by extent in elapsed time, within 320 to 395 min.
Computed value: 16.4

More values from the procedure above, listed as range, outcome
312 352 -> 15.7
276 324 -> 18.2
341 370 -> 16.9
